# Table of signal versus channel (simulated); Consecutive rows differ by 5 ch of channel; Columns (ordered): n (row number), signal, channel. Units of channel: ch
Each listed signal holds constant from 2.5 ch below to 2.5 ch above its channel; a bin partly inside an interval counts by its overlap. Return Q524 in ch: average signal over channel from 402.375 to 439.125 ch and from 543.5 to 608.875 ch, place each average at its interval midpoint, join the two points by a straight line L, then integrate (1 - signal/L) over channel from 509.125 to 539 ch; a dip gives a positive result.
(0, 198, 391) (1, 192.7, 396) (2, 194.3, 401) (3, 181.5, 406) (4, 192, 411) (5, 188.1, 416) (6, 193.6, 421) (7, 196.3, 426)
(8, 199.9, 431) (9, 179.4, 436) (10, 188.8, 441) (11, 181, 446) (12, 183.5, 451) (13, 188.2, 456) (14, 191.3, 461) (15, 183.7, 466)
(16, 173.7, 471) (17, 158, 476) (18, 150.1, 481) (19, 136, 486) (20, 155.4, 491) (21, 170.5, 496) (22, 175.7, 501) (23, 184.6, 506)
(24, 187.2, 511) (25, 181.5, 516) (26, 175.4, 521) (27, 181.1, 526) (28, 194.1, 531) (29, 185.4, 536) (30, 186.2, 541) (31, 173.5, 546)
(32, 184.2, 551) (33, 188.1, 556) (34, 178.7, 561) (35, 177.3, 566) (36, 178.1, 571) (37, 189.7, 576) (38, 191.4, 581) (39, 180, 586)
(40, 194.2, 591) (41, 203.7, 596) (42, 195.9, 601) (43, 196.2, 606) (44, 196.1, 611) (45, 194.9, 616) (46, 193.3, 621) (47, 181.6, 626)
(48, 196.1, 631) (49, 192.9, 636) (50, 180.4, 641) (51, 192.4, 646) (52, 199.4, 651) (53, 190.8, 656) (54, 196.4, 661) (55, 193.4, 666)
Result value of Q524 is 0.64 ch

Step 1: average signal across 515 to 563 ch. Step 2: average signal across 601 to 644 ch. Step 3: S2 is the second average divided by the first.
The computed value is 1.05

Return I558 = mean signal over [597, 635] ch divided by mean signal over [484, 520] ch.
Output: 1.13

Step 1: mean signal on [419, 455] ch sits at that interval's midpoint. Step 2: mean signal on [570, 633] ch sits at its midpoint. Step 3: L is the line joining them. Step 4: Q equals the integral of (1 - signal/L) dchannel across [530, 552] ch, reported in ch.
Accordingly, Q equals 0.8 ch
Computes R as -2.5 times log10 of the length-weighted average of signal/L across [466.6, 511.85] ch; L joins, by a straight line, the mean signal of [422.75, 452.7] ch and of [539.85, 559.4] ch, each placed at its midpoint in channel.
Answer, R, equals 0.12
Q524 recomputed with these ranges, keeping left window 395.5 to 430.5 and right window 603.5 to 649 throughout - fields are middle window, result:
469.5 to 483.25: 2.3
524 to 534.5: 0.2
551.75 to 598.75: 1.2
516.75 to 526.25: 0.7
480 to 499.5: 3.8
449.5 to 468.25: 0.5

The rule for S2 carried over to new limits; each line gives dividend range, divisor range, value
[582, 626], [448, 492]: 1.14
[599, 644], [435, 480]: 1.07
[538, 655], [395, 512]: 1.05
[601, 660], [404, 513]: 1.08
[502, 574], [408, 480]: 0.99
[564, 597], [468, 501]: 1.18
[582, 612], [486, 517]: 1.13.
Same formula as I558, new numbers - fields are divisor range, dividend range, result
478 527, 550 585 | 1.09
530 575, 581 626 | 1.06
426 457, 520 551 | 0.98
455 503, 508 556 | 1.09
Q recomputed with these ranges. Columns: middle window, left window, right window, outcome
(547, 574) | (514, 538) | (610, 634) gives 0.81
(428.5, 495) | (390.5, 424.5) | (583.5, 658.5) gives 5.93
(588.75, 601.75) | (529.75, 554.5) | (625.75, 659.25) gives -0.71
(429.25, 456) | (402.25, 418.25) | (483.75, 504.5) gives -1.35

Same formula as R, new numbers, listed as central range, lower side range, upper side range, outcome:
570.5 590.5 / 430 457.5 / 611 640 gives 0.02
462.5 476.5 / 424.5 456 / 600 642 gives 0.08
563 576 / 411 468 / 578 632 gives 0.07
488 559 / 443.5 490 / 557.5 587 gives -0.01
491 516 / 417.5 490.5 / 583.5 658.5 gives 0.03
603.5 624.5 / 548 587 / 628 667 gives -0.03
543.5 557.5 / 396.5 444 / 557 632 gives 0.05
